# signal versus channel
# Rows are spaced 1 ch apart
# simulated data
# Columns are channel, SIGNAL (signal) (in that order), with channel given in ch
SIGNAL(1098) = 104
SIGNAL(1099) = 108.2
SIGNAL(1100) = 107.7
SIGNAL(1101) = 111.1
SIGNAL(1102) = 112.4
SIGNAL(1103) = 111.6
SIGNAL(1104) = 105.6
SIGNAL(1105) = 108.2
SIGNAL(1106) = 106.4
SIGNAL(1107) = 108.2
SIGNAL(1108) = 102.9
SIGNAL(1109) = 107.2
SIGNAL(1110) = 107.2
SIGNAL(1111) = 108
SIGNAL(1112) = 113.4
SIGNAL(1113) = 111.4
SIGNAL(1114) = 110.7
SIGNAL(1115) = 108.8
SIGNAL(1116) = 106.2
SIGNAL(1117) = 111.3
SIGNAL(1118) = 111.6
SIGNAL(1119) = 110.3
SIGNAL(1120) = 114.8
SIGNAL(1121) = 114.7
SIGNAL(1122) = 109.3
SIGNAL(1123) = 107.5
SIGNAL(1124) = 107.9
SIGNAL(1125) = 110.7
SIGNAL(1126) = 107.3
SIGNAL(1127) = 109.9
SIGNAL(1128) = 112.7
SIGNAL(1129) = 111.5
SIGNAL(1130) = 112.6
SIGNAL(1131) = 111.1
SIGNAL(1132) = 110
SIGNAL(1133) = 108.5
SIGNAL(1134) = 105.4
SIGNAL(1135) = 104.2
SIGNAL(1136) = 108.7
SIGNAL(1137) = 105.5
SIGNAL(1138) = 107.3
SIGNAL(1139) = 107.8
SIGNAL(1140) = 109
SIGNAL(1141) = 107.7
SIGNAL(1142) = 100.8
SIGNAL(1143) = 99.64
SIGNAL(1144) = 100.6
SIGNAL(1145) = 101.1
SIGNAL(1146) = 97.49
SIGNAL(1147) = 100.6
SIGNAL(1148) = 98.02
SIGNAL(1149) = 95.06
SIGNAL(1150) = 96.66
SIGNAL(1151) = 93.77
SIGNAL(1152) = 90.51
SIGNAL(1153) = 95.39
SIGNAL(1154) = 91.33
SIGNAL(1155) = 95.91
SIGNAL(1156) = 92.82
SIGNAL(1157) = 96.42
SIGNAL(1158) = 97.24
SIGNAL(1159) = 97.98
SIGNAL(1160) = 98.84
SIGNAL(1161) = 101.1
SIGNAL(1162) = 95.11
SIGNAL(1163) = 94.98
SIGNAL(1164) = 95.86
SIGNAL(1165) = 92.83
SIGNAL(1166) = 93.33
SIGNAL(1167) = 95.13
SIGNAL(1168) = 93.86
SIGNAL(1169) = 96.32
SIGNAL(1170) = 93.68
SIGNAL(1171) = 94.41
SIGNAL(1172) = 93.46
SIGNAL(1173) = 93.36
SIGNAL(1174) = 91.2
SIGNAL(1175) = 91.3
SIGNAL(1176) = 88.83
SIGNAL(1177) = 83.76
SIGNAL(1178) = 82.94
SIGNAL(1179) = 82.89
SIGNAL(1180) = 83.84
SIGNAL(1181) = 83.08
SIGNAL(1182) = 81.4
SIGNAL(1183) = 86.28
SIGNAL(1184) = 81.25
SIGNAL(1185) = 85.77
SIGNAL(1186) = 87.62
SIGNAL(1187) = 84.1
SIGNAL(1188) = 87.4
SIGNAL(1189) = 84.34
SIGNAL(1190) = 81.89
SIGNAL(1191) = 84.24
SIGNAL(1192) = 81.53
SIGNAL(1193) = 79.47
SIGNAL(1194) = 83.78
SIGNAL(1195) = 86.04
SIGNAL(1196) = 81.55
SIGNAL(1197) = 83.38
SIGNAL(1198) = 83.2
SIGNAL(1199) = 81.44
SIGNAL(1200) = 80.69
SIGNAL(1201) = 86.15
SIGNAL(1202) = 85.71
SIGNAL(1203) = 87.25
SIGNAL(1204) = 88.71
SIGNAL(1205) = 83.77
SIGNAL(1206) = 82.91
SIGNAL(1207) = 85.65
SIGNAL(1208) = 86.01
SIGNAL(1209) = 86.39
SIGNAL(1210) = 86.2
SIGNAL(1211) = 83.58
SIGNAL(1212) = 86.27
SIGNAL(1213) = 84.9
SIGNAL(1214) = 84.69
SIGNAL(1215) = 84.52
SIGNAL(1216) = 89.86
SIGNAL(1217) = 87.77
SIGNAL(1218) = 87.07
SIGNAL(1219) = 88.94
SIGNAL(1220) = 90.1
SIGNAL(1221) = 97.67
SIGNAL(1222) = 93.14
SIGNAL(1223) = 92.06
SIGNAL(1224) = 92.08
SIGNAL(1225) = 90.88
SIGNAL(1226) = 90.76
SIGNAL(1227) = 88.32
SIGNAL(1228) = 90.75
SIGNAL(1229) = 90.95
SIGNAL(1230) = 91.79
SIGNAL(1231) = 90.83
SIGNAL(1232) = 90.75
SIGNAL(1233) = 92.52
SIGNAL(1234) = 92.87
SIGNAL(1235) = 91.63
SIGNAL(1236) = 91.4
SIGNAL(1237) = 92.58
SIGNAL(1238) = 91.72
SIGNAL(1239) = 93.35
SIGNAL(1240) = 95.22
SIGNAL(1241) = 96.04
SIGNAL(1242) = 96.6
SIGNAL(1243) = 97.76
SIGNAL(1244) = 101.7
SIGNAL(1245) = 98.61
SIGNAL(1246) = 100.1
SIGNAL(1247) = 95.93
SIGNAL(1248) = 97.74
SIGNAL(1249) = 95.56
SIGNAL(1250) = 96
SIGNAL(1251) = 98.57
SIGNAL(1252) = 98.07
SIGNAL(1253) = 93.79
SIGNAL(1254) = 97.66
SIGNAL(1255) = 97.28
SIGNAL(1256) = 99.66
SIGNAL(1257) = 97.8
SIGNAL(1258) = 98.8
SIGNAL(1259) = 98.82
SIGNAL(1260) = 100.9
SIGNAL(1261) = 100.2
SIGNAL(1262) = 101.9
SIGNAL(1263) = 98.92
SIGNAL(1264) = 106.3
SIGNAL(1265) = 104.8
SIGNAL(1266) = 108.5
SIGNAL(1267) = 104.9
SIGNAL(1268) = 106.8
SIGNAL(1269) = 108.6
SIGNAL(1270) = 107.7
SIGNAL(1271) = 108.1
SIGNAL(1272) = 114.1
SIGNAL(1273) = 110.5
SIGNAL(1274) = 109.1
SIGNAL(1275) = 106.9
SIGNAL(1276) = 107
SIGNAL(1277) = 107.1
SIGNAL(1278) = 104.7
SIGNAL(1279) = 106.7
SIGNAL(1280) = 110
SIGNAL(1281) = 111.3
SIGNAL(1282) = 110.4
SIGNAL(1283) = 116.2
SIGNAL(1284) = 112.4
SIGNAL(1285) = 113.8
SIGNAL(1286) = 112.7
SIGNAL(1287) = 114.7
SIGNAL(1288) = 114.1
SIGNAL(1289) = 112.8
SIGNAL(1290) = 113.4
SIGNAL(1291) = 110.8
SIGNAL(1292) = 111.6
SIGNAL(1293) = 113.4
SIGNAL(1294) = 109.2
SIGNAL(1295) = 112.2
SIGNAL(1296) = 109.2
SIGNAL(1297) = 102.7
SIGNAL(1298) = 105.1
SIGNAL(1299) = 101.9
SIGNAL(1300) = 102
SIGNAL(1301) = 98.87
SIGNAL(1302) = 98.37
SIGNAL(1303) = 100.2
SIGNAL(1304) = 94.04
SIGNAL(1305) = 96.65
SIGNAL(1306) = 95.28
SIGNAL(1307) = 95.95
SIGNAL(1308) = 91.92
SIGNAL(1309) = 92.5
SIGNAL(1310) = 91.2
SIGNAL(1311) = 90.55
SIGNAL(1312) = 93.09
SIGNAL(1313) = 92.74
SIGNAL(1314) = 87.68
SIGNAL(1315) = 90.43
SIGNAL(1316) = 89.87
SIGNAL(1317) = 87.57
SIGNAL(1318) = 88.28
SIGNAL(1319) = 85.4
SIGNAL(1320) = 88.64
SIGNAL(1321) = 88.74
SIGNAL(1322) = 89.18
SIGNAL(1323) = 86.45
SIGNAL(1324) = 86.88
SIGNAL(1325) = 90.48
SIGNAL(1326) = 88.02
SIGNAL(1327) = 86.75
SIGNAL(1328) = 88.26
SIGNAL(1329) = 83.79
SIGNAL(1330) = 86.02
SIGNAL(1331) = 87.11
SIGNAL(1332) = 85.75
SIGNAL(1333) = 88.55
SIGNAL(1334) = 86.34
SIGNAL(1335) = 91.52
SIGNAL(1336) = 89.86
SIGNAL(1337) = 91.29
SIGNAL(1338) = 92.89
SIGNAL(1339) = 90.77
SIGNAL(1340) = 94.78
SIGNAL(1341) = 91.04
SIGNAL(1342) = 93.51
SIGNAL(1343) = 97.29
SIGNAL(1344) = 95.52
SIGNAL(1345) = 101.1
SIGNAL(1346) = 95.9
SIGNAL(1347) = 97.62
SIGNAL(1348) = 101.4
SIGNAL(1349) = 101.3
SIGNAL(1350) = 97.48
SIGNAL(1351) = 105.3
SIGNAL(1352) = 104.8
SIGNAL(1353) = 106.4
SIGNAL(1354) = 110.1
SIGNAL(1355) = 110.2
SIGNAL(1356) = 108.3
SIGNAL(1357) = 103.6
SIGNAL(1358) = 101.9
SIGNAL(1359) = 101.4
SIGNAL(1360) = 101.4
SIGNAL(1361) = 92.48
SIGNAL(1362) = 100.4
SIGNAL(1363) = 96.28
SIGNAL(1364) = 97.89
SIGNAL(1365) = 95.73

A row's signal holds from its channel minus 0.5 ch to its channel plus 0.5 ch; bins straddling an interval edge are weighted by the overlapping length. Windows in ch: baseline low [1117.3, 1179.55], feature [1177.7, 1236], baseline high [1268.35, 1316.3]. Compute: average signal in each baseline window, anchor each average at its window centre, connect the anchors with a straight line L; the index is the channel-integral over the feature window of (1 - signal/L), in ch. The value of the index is 8.80 ch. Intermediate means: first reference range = 100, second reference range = 104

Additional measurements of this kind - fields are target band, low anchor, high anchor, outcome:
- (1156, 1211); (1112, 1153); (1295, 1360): 8.1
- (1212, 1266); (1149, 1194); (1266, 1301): 3.8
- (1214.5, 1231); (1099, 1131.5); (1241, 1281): 2.2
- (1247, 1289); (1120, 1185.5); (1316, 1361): -4.1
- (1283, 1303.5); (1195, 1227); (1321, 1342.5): -4.7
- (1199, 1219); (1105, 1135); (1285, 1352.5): 3.5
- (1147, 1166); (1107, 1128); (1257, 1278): 2.3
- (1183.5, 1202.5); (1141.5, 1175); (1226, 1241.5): 2.1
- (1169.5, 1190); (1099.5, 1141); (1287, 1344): 3.5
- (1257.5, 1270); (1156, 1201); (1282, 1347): -1.3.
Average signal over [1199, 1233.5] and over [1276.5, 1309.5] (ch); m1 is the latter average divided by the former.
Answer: 1.2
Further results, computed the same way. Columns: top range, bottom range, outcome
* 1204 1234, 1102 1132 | 0.81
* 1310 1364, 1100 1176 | 0.91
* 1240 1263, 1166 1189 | 1.11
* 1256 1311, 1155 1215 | 1.20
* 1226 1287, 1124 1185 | 1.03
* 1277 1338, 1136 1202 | 1.07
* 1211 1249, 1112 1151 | 0.86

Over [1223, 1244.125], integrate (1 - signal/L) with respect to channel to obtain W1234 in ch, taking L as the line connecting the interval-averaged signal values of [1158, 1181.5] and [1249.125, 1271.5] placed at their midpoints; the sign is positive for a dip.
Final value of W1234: 1.3 ch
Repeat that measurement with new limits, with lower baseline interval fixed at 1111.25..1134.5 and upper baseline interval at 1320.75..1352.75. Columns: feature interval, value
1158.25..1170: 1.21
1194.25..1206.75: 2.36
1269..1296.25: -3.86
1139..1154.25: 1.32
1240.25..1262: 0.35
